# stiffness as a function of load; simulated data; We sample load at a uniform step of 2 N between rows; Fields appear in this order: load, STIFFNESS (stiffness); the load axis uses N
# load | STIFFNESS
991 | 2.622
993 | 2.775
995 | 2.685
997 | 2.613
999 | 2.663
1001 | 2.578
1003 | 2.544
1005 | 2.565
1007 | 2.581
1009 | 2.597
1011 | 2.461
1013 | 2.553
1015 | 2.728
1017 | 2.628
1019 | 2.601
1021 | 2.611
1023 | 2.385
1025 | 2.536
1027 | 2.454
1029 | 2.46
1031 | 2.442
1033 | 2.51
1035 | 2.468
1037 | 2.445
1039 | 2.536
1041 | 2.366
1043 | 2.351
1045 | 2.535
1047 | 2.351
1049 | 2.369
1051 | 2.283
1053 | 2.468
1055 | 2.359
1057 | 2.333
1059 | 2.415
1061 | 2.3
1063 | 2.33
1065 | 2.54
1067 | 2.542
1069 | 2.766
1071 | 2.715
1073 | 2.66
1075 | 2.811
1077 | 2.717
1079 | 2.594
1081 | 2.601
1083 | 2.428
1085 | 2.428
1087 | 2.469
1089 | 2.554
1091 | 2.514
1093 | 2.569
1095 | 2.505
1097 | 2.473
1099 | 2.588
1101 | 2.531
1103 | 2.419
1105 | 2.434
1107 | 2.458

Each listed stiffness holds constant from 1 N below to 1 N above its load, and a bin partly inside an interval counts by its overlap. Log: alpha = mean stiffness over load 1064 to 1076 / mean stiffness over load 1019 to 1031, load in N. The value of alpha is 1.07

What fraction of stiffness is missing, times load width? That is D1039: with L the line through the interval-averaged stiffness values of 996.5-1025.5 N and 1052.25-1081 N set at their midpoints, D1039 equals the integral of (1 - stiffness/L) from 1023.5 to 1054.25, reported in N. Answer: 1.5 N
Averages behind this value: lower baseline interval 2.58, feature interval 2.44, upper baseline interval 2.54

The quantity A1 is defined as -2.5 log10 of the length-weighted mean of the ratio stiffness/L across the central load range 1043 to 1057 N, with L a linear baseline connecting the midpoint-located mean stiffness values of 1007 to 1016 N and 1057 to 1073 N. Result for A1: 0.06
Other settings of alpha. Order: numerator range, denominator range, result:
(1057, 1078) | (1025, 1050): 1.05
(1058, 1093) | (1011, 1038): 1.01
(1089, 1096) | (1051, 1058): 1.07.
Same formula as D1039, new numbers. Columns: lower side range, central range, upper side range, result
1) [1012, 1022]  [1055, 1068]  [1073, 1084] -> 1.11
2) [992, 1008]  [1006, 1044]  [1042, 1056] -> -0.10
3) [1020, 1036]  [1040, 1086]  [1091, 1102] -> 0.34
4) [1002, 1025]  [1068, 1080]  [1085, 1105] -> -0.90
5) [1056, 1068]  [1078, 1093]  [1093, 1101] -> -0.16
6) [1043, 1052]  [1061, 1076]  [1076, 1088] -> -0.75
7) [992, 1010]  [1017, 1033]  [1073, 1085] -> 0.69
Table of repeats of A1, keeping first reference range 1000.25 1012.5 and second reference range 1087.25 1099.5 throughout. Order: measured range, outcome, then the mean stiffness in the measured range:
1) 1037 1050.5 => 0.056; 2.42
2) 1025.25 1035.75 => 0.032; 2.47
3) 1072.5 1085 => -0.036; 2.62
